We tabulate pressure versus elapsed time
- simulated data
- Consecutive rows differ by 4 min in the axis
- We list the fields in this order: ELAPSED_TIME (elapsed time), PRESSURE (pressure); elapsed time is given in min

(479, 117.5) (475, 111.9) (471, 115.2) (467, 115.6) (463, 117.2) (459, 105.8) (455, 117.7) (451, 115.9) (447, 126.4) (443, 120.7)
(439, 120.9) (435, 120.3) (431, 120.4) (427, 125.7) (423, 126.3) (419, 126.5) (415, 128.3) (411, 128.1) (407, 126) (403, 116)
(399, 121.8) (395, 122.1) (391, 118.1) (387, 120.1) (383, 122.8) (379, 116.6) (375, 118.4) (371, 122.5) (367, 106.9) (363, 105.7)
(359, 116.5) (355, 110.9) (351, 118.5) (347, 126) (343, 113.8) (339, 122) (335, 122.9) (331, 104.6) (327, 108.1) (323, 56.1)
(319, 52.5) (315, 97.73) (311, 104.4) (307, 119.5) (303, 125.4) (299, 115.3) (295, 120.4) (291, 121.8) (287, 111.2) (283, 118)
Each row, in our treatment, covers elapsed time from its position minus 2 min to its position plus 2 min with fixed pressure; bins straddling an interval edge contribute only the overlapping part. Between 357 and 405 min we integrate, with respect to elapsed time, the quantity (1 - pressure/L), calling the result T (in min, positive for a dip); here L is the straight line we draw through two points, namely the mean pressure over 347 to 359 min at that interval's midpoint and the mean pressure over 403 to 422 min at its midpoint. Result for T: 1.5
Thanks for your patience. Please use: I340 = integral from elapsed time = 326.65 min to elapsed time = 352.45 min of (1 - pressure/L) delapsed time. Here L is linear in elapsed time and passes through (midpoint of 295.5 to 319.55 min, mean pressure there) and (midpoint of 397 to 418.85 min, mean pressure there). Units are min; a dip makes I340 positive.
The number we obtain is -1.1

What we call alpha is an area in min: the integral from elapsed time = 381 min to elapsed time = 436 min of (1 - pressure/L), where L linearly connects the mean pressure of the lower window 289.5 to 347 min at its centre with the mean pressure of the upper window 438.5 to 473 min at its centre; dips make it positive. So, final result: -4.6 min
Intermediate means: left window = 107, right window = 117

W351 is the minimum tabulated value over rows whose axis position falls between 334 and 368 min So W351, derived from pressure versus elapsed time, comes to 105.7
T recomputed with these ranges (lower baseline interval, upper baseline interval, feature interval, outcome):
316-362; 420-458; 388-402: -0.78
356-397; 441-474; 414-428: -1.19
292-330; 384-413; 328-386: -2.38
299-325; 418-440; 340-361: -2.74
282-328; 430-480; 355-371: -0.36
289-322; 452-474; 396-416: -2.27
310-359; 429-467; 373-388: -1.35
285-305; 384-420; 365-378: 0.61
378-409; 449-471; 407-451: -2.52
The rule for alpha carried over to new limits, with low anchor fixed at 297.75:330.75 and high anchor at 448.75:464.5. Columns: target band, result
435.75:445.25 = -0.7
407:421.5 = -2.4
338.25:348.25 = -1.9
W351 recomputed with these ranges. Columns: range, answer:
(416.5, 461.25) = 105.8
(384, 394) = 118.1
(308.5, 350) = 52.5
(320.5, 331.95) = 56.1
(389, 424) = 116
